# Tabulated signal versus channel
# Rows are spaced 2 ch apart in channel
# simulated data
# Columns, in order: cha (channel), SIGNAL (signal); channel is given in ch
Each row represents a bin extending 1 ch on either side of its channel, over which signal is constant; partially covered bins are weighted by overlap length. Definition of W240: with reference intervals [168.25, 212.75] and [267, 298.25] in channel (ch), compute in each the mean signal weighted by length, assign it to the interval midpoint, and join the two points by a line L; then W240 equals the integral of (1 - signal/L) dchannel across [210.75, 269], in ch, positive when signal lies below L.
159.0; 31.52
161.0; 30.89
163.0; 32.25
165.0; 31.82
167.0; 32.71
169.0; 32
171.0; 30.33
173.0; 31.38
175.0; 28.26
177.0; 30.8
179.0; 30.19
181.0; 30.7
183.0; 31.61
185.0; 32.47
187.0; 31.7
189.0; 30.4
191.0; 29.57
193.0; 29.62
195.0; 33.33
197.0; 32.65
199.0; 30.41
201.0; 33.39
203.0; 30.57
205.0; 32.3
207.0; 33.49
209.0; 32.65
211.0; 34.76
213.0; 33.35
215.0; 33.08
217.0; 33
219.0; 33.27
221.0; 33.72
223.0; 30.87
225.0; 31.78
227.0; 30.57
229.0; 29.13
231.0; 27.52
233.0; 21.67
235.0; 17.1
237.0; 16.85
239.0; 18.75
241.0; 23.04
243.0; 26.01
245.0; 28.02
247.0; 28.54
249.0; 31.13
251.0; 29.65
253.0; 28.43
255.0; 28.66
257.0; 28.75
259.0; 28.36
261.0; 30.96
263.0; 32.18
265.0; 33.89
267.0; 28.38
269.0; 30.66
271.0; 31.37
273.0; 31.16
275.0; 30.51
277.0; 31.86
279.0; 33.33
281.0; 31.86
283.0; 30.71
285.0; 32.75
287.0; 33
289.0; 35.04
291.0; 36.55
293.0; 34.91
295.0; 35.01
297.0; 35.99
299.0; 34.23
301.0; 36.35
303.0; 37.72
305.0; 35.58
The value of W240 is 6.5 ch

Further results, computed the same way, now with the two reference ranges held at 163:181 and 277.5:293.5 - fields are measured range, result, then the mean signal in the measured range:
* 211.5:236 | 1.82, 29.7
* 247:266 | 1.55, 30.1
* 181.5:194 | 0.18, 30.9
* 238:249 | 2.40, 25.4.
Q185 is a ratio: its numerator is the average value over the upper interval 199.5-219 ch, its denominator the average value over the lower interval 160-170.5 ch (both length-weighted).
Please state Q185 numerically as 1.0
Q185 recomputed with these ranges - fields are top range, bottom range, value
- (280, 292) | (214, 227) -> 1.03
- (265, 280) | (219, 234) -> 1.06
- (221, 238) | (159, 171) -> 0.82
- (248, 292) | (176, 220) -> 0.98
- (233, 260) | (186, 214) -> 0.80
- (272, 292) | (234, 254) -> 1.32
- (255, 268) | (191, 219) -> 0.93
